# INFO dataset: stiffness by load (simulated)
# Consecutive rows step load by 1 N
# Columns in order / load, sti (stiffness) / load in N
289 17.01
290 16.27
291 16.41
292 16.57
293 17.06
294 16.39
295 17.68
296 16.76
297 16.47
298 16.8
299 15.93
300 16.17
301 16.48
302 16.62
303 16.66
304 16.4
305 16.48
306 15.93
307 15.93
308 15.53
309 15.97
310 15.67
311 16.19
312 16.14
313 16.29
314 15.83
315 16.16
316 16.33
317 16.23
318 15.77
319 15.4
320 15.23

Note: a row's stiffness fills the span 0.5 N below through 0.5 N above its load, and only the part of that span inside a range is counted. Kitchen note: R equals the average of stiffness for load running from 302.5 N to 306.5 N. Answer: 16.4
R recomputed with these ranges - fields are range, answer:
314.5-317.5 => 16.2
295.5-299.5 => 16.5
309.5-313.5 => 16.1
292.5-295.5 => 17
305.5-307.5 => 15.9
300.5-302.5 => 16.6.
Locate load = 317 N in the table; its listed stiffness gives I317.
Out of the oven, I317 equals 16.23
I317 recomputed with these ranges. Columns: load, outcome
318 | 15.77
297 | 16.47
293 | 17.06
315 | 16.16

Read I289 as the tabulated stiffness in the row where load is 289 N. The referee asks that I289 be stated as 17.01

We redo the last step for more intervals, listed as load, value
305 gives 16.48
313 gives 16.29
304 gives 16.4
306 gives 15.93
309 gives 15.97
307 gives 15.93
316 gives 16.33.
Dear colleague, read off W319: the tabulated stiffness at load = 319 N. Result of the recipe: 15.4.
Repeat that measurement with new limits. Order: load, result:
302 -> 16.62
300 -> 16.17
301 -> 16.48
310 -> 15.67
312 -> 16.14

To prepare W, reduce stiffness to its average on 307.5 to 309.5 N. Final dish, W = 15.8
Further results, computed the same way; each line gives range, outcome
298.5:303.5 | 16.4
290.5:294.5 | 16.6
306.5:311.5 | 15.9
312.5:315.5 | 16.1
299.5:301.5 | 16.3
